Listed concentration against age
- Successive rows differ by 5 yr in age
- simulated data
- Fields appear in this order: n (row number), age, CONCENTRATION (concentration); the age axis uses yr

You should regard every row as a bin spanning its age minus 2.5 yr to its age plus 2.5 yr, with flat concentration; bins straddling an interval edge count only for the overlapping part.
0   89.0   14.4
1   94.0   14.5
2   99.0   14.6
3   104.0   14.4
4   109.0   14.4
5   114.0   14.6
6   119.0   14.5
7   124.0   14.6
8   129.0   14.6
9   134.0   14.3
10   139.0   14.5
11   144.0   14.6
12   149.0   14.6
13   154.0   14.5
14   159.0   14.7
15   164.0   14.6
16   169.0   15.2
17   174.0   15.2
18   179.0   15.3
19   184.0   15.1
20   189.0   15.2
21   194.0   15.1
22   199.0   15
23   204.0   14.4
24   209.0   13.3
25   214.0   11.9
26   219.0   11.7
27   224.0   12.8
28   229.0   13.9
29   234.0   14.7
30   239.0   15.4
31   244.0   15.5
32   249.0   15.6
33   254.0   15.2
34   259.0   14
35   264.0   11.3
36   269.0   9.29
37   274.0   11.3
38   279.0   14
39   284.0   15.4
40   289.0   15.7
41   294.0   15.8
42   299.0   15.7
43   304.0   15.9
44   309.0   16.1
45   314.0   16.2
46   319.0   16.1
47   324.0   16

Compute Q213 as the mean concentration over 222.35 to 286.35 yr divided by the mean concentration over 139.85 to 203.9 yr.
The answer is 0.92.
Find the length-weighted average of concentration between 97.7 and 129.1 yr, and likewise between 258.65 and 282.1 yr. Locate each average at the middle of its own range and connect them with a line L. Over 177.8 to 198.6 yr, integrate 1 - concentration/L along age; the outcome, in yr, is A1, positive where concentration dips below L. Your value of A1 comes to -3.0 yr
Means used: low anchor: 14.5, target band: 15.1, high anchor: 11.9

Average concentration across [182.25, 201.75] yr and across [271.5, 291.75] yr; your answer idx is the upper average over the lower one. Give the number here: 0.9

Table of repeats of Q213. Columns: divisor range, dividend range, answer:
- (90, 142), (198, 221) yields 0.91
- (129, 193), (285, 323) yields 1.07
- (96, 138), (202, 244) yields 0.94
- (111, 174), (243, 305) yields 0.97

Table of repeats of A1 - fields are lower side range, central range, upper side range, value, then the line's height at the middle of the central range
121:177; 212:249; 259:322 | 1.68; 14.5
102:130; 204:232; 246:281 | 1.14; 13.5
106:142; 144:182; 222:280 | -1.71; 14.2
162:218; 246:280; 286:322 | 5.41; 15.4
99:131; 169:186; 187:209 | -0.60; 14.7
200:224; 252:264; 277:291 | 0.33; 14.3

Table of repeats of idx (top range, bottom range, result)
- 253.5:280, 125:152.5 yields 0.84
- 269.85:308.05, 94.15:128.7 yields 1.01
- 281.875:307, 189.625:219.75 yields 1.14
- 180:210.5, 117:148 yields 1.02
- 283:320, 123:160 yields 1.09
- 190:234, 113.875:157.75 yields 0.94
